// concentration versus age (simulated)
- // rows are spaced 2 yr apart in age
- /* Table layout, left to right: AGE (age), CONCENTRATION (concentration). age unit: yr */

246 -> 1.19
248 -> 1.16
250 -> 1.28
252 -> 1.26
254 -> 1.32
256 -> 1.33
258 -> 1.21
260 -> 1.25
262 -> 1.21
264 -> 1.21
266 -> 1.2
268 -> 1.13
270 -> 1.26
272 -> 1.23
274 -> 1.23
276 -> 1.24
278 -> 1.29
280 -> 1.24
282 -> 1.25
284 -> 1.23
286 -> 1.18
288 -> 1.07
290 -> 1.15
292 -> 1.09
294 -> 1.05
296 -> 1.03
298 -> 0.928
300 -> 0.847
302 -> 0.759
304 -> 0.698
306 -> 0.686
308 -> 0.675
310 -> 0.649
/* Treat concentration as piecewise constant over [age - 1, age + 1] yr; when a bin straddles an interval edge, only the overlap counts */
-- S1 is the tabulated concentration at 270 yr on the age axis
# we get 1.26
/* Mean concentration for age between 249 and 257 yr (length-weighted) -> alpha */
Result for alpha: 1.3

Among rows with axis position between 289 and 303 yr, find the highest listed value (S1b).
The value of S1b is 1.15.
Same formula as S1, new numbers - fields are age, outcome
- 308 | 0.675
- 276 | 1.24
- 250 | 1.28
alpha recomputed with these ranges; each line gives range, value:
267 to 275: 1.21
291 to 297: 1.06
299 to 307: 0.747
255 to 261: 1.26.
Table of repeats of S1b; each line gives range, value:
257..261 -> 1.25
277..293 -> 1.29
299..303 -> 0.847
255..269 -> 1.33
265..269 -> 1.2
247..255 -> 1.32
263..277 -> 1.26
